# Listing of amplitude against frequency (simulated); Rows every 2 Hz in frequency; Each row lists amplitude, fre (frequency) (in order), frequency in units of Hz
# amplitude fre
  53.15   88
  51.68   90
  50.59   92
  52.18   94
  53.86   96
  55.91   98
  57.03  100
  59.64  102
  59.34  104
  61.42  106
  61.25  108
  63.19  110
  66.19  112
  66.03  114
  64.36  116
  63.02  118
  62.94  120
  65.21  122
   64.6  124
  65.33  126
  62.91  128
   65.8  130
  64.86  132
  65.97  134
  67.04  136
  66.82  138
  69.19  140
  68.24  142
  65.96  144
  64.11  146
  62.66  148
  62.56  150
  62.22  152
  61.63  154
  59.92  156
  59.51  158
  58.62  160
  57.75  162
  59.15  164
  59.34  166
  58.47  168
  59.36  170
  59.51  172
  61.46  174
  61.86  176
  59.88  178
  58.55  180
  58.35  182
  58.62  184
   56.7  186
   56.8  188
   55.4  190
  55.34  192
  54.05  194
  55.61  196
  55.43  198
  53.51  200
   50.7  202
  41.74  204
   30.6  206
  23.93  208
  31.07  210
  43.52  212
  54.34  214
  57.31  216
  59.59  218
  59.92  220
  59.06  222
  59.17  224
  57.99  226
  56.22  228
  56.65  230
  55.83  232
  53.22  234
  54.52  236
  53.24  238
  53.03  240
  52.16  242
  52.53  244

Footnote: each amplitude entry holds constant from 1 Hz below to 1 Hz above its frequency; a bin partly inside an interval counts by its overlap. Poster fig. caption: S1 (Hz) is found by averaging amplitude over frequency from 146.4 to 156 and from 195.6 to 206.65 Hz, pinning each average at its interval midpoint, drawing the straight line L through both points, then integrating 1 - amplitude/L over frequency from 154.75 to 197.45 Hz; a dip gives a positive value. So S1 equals -2.6 Hz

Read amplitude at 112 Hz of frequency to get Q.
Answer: 66.19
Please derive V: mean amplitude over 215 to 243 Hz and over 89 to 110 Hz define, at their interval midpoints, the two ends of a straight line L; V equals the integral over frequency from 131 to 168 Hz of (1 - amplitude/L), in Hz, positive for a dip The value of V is -4.2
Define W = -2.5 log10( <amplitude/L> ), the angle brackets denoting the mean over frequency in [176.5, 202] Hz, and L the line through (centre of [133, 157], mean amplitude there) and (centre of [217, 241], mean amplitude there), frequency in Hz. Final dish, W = 0.075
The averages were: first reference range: 64.7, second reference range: 56.5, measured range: 56.4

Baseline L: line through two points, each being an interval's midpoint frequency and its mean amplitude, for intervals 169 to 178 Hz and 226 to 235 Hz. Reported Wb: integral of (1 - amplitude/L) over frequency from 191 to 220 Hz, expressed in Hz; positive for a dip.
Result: 4.9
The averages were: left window 60.5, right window 55.8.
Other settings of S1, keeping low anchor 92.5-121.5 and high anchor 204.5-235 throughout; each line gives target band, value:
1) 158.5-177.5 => -1.6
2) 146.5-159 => -1.2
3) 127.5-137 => -1.2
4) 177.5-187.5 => -0.8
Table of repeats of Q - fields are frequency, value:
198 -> 55.43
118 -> 63.02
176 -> 61.86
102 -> 59.64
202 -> 50.7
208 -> 23.93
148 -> 62.66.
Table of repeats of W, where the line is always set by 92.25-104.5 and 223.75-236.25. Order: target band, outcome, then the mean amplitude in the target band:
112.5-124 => -0.15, 64.4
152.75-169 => -0.06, 59.3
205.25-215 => 0.46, 36.8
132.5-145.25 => -0.20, 67.1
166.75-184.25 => -0.07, 59.6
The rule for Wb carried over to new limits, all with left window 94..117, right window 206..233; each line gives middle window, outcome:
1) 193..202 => -0.2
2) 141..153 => -1.5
